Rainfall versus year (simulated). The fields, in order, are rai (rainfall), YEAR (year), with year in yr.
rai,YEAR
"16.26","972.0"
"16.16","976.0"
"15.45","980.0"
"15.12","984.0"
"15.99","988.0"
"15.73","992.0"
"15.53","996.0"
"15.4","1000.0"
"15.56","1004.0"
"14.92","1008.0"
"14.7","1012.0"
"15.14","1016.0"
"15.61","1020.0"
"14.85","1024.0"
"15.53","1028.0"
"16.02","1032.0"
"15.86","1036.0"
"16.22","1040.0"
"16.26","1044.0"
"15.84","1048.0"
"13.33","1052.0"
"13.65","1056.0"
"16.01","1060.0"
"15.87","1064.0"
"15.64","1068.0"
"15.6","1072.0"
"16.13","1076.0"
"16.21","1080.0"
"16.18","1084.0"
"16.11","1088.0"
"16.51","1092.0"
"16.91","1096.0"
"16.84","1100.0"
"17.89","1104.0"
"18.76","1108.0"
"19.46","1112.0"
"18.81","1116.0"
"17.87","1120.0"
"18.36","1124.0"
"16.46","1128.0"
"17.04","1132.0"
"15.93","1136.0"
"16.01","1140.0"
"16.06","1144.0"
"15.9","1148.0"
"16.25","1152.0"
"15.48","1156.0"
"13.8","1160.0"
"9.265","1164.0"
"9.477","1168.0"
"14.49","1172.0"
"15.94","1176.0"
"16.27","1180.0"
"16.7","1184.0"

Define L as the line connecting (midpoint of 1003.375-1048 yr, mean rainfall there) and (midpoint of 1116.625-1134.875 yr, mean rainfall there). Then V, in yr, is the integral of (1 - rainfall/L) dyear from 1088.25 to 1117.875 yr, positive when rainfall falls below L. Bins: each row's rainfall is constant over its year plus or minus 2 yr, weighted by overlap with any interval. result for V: -1.3 yr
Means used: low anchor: 15.5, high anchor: 17.5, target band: 17.8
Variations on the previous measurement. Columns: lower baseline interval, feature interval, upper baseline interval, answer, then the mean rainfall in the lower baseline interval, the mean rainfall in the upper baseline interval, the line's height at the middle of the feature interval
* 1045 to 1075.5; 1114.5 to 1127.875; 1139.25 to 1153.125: -1.91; 15.2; 16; 15.8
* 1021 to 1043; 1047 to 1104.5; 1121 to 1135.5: 1.86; 15.7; 17.2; 16.4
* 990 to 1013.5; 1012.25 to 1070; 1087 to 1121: 2.99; 15.3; 17.7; 16.2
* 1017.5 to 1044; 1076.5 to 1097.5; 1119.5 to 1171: -1.26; 15.7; 15.1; 15.4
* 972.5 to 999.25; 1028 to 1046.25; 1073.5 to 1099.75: 0.00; 15.7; 16.4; 16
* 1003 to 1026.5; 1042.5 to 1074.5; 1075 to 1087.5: 1.09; 15.1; 16.2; 15.8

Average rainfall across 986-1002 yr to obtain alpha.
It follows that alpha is 15.7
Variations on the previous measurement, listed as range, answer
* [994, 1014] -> 15.2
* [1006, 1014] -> 14.8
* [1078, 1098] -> 16.4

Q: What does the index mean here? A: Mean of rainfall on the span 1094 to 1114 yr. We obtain 18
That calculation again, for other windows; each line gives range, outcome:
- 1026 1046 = 16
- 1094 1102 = 16.9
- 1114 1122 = 18.3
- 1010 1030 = 15.2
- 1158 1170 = 10.8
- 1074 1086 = 16.2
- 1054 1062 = 14.8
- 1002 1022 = 15.2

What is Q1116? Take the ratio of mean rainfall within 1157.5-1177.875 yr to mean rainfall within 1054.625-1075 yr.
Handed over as 0.8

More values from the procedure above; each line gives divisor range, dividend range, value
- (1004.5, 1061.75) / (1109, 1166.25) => 1.06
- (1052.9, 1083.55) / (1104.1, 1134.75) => 1.16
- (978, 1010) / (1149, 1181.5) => 0.90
